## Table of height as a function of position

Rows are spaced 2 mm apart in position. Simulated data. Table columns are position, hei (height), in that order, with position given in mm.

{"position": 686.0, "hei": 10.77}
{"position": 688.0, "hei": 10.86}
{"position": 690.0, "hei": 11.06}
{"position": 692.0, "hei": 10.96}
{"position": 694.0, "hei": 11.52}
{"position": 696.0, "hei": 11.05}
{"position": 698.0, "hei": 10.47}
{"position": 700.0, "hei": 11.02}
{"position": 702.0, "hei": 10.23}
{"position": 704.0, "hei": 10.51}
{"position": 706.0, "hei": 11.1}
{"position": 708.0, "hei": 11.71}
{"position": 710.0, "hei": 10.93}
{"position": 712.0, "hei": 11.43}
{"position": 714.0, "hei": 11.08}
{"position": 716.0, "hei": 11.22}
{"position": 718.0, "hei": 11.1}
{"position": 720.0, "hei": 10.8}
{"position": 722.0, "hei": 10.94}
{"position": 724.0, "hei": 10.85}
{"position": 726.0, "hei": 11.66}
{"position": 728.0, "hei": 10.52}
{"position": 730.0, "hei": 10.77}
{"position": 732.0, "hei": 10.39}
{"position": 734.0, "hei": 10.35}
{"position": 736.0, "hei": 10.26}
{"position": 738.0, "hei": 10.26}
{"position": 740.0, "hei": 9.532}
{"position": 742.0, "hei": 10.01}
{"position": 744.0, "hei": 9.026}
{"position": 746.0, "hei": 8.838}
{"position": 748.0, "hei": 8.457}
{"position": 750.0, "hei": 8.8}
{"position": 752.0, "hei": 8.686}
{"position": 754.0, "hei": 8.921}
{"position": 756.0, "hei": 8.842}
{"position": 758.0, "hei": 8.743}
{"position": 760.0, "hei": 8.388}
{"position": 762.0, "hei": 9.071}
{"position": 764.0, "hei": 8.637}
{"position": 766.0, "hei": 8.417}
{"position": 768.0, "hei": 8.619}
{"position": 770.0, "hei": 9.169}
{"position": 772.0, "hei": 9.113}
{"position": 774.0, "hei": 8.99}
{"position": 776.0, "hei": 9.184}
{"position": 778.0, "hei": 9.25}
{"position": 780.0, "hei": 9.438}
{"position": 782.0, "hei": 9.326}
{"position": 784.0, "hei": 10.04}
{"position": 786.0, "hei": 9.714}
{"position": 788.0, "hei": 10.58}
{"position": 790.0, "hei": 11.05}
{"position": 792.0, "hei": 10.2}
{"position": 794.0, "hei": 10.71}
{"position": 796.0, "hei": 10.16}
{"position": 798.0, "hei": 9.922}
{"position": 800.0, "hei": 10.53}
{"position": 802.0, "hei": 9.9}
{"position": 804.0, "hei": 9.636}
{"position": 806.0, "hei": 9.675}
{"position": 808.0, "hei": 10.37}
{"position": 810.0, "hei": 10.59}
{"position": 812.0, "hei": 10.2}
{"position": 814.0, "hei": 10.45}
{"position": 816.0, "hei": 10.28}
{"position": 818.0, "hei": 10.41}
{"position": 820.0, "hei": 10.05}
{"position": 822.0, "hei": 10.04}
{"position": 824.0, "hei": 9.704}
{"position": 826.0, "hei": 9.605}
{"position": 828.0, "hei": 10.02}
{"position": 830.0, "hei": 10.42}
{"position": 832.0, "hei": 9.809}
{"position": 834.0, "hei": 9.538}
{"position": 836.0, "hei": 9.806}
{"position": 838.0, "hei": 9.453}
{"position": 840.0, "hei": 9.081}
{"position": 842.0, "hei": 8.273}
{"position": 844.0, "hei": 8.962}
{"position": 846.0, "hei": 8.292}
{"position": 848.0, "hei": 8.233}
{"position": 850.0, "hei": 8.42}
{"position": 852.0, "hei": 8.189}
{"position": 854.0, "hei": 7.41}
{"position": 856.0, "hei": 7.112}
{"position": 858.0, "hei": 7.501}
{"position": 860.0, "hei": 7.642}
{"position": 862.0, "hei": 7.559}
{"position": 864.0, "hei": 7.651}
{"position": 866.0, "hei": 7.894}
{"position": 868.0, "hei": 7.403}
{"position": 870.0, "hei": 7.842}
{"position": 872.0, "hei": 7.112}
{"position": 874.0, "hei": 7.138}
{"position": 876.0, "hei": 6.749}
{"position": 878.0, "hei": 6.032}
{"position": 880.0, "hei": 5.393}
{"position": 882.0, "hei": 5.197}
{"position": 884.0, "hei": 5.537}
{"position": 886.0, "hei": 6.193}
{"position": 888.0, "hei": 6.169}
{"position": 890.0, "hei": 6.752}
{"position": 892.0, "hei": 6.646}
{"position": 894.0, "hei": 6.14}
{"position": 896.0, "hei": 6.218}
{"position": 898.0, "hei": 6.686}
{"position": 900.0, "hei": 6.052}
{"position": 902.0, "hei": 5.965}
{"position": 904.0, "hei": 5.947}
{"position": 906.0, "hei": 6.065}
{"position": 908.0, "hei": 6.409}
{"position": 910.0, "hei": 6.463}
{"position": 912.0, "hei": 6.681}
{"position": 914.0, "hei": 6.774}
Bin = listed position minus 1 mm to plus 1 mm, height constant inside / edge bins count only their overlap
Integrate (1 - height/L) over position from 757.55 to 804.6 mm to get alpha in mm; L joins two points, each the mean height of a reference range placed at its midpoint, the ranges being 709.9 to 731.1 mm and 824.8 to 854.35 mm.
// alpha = 2.2 mm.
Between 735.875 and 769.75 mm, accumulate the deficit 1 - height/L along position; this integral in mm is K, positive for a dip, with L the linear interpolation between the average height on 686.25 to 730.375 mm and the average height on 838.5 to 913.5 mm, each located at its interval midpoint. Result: 3.2 mm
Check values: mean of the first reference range 11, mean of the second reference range 7.02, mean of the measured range 9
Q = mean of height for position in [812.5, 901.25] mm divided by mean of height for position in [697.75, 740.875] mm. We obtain 0.7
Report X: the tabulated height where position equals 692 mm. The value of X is 10.96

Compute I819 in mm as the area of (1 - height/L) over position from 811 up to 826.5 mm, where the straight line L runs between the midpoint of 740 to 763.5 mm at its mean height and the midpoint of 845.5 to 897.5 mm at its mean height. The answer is -4.5 mm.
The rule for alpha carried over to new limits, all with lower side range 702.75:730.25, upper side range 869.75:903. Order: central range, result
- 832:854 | -3.7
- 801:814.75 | -2.6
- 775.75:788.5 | -0.6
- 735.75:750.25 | 1.3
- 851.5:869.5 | -1.4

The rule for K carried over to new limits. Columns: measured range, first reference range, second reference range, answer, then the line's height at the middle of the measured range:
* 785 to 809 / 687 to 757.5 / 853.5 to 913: -4.3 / 8.65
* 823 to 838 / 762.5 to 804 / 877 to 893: -3.5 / 7.95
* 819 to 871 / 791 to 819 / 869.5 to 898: -2.7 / 8.25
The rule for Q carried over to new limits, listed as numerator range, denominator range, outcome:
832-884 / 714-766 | 0.79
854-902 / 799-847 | 0.69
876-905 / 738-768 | 0.68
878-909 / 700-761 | 0.60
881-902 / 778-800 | 0.61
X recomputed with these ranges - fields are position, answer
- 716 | 11.22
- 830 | 10.42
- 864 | 7.651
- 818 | 10.41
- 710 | 10.93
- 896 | 6.218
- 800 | 10.53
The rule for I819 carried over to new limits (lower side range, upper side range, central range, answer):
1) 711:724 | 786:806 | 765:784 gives 2.5 mm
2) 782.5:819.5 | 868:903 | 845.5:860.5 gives 0.0 mm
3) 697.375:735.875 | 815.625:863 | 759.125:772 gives 1.7 mm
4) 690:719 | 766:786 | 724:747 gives 0.2 mm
